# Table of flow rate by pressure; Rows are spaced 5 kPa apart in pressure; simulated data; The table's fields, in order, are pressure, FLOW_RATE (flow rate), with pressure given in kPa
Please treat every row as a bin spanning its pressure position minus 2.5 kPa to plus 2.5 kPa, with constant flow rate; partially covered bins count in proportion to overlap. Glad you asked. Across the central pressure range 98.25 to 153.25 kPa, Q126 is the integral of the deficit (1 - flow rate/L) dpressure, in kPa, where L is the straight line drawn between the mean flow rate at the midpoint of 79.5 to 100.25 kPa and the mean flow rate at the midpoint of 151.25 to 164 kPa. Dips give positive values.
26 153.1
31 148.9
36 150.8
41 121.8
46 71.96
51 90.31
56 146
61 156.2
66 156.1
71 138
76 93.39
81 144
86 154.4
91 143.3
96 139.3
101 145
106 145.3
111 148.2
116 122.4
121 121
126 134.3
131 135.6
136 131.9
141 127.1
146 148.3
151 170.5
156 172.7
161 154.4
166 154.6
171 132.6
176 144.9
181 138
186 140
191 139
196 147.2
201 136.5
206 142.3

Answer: 5.83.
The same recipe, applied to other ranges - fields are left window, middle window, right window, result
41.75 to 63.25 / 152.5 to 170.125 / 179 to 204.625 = -3.1 kPa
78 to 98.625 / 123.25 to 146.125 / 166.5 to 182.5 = 1.3 kPa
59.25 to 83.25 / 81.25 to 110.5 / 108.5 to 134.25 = -2.4 kPa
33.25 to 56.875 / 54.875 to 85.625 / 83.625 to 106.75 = -2.4 kPa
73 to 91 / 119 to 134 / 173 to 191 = 0.6 kPa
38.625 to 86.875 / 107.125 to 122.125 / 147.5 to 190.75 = 0.6 kPa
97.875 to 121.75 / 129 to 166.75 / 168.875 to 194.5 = -2.9 kPa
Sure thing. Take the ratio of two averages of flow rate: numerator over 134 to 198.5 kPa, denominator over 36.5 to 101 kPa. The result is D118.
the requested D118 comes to 1.12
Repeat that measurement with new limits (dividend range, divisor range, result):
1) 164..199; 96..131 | 1.04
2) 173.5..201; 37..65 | 1.17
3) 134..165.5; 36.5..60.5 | 1.31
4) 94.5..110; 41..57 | 1.42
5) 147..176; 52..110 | 1.10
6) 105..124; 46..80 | 1.06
